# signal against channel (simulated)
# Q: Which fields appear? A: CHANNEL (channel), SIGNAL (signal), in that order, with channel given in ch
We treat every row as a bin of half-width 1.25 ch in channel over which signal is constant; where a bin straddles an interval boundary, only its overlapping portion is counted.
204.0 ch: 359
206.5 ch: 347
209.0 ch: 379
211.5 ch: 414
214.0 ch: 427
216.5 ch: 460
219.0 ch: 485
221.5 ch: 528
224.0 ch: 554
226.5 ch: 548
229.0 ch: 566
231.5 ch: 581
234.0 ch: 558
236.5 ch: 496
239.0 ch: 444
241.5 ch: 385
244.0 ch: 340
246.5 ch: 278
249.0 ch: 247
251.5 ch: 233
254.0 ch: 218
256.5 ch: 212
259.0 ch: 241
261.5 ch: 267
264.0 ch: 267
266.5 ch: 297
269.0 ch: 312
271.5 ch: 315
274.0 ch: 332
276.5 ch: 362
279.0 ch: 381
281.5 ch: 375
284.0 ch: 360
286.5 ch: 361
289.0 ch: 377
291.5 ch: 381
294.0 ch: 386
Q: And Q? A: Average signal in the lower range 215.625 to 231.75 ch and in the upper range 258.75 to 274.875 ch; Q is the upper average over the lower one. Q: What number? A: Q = 0.6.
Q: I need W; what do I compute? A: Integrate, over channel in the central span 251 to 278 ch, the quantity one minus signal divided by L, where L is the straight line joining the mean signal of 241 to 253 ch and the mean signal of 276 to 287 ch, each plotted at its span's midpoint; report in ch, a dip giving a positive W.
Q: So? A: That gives 4.2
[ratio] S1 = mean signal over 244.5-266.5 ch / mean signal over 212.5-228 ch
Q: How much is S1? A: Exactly 0.50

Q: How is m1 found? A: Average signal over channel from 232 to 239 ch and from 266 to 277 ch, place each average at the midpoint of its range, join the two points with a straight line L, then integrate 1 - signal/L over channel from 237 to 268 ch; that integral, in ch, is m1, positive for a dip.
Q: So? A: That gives 9.9 ch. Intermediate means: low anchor 518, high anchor 323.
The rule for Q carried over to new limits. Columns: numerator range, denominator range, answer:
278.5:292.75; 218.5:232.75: 0.68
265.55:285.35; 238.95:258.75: 1.21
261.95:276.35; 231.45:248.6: 0.73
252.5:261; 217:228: 0.43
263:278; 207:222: 0.72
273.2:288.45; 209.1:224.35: 0.78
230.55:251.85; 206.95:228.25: 0.85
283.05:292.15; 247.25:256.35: 1.59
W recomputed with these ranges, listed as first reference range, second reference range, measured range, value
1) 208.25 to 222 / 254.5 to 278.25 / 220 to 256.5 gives -3.5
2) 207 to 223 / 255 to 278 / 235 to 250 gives -0.2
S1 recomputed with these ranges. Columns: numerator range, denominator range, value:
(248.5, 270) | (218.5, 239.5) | 0.48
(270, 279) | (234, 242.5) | 0.74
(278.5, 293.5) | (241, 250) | 1.21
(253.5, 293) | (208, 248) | 0.69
